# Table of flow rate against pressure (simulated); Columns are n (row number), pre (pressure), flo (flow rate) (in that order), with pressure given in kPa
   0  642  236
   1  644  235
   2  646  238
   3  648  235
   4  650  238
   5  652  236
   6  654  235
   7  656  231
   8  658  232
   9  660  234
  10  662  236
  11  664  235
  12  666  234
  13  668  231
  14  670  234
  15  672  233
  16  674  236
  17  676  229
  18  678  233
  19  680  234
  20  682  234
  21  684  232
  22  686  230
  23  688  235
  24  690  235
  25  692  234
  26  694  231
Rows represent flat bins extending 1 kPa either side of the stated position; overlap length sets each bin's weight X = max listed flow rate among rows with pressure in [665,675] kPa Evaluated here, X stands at 236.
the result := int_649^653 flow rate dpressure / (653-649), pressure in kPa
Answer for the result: 237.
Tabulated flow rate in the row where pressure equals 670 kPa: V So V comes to 234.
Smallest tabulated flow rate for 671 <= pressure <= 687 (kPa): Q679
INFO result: 229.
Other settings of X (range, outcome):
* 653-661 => 235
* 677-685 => 234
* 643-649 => 238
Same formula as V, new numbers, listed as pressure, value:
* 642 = 236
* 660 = 234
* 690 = 235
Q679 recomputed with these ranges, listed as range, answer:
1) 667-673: 231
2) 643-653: 235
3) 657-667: 232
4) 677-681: 233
